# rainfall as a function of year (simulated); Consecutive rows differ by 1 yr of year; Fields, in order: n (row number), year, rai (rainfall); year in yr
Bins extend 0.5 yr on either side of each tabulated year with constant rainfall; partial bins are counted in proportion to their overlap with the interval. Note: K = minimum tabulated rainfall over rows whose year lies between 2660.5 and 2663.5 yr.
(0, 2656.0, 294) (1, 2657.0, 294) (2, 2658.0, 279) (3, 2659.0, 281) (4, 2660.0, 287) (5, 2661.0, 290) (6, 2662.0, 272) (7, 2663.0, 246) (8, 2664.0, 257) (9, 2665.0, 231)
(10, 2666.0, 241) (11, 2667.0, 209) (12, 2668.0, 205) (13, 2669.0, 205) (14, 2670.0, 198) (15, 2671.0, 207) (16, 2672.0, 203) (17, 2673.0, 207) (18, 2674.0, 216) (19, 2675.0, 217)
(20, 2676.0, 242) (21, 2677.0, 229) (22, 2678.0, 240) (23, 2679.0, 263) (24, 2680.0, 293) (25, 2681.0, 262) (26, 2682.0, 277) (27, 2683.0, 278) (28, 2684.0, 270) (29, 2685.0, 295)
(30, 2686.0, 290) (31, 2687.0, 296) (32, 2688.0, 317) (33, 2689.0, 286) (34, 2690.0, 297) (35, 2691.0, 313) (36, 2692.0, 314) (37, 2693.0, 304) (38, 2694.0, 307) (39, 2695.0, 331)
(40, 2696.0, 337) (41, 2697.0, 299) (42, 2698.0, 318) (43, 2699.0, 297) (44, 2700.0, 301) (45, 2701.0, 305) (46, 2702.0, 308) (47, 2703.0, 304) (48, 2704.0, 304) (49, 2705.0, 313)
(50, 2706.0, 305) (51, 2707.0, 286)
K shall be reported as 246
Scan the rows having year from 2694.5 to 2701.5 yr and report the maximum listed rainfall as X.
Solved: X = 337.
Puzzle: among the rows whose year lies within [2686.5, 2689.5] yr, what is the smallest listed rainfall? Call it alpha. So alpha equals 286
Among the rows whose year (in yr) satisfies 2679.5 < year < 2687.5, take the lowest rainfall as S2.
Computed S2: 262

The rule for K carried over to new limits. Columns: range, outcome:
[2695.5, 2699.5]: 297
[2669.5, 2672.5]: 198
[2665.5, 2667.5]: 209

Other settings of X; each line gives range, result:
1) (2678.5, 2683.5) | 293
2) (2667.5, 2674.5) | 216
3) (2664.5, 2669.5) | 241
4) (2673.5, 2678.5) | 242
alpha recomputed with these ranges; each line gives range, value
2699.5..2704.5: 301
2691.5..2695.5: 304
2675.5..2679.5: 229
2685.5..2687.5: 290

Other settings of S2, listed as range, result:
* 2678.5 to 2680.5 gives 263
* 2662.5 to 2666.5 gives 231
